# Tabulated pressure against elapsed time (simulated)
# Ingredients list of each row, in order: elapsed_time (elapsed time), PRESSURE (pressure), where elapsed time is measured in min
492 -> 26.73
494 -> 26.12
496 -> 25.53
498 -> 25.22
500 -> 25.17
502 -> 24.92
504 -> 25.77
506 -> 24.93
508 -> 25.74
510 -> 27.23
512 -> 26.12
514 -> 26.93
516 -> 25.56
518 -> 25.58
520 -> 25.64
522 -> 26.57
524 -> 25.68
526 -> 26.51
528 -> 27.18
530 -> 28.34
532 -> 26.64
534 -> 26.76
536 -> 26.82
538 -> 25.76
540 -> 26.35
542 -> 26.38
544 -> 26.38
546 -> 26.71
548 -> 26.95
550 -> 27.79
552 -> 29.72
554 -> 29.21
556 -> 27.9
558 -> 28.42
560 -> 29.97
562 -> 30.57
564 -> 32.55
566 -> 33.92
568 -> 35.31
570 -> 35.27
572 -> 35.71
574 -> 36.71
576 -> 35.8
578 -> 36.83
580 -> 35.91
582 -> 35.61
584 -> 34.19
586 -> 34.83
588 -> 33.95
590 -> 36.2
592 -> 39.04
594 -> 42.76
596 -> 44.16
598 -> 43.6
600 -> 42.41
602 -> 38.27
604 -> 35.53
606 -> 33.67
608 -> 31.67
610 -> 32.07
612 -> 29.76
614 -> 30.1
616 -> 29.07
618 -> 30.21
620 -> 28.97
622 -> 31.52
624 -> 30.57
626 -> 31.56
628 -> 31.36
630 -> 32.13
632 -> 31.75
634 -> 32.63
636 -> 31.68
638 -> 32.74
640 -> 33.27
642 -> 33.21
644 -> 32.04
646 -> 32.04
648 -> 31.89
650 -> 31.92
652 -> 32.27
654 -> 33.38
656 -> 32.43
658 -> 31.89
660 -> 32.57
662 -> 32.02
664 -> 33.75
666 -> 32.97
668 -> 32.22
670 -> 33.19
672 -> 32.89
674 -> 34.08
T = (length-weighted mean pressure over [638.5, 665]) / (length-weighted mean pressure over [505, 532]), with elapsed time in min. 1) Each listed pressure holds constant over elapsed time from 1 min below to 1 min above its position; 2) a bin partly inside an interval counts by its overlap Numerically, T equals 1.24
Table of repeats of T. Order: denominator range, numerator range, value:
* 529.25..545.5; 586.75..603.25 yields 1.50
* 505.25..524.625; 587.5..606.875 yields 1.50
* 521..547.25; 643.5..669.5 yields 1.22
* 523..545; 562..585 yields 1.32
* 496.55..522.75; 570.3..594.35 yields 1.41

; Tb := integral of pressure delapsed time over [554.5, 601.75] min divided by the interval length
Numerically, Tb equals 35.7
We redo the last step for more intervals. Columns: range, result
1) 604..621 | 31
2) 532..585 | 30.8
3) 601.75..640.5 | 31.8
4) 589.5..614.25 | 37.1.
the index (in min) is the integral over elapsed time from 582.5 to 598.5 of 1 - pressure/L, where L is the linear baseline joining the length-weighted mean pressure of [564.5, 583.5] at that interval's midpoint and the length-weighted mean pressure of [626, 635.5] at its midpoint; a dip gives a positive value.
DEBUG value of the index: -1.8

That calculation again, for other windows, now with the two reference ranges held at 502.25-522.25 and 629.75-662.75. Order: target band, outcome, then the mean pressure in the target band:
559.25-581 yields -4.3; 34.5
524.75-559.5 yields 0.1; 27.3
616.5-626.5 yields 0.2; 30.4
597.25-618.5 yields -2.6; 34.2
